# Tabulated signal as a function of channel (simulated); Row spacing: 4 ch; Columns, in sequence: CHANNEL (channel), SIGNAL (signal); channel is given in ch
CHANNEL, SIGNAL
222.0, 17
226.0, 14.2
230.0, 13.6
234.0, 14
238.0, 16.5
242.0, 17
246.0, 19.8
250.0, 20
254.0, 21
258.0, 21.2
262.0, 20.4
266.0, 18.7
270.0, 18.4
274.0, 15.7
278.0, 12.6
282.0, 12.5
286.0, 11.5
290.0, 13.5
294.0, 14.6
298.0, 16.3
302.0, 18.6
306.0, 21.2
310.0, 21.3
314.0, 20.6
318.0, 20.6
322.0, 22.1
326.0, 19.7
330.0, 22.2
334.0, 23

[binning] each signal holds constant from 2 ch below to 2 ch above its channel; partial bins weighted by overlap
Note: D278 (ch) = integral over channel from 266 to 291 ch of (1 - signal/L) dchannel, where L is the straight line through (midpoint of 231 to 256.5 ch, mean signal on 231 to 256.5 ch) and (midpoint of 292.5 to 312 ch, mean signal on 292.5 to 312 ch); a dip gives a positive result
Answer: 5.2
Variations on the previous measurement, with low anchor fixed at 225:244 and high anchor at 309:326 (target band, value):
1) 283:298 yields 4.3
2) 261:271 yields -1.0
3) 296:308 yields 0.7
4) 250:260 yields -2.6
